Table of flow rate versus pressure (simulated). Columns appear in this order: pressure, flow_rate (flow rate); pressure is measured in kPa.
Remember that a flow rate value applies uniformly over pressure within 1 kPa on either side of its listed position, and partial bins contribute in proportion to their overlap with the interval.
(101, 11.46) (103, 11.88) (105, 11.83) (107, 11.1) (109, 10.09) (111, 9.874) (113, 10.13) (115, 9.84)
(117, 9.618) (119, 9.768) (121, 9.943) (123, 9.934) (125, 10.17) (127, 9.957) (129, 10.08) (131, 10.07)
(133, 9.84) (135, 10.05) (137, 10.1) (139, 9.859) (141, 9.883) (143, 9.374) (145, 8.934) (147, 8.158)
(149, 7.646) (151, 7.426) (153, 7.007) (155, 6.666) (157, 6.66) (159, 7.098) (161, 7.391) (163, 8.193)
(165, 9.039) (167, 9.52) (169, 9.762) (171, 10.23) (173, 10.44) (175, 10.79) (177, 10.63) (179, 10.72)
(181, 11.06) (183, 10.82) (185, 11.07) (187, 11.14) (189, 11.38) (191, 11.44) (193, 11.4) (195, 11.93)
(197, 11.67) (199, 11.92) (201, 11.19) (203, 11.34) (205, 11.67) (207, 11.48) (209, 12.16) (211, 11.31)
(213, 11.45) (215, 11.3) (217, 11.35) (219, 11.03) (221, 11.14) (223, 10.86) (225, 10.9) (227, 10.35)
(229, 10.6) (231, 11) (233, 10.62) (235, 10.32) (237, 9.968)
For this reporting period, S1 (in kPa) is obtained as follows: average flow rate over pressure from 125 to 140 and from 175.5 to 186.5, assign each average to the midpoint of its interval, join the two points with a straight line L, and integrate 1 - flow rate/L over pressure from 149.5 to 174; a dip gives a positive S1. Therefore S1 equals 5.3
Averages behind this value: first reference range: 10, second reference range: 10.9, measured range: 8.27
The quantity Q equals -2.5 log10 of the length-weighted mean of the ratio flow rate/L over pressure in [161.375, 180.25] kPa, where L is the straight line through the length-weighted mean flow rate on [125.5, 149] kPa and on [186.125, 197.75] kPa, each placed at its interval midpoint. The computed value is 0.096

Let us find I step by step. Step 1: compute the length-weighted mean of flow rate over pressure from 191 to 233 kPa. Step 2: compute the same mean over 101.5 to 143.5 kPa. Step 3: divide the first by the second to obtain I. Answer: 1.1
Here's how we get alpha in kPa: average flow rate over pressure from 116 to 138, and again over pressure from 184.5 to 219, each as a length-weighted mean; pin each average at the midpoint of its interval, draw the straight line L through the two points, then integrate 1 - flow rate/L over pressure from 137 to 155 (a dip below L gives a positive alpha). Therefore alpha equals 3.2 kPa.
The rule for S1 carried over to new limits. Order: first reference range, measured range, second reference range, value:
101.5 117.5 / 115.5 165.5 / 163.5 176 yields 6.5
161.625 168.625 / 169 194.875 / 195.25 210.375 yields -2.0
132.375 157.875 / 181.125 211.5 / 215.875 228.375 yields -3.9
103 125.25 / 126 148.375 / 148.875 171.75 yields -1.1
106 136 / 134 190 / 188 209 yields 7.9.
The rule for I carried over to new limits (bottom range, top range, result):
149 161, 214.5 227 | 1.56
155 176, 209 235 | 1.25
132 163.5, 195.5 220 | 1.37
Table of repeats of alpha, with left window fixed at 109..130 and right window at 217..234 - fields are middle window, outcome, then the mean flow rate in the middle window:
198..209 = -0.95 kPa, 11.6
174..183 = -0.31 kPa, 10.8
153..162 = 2.90 kPa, 6.96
